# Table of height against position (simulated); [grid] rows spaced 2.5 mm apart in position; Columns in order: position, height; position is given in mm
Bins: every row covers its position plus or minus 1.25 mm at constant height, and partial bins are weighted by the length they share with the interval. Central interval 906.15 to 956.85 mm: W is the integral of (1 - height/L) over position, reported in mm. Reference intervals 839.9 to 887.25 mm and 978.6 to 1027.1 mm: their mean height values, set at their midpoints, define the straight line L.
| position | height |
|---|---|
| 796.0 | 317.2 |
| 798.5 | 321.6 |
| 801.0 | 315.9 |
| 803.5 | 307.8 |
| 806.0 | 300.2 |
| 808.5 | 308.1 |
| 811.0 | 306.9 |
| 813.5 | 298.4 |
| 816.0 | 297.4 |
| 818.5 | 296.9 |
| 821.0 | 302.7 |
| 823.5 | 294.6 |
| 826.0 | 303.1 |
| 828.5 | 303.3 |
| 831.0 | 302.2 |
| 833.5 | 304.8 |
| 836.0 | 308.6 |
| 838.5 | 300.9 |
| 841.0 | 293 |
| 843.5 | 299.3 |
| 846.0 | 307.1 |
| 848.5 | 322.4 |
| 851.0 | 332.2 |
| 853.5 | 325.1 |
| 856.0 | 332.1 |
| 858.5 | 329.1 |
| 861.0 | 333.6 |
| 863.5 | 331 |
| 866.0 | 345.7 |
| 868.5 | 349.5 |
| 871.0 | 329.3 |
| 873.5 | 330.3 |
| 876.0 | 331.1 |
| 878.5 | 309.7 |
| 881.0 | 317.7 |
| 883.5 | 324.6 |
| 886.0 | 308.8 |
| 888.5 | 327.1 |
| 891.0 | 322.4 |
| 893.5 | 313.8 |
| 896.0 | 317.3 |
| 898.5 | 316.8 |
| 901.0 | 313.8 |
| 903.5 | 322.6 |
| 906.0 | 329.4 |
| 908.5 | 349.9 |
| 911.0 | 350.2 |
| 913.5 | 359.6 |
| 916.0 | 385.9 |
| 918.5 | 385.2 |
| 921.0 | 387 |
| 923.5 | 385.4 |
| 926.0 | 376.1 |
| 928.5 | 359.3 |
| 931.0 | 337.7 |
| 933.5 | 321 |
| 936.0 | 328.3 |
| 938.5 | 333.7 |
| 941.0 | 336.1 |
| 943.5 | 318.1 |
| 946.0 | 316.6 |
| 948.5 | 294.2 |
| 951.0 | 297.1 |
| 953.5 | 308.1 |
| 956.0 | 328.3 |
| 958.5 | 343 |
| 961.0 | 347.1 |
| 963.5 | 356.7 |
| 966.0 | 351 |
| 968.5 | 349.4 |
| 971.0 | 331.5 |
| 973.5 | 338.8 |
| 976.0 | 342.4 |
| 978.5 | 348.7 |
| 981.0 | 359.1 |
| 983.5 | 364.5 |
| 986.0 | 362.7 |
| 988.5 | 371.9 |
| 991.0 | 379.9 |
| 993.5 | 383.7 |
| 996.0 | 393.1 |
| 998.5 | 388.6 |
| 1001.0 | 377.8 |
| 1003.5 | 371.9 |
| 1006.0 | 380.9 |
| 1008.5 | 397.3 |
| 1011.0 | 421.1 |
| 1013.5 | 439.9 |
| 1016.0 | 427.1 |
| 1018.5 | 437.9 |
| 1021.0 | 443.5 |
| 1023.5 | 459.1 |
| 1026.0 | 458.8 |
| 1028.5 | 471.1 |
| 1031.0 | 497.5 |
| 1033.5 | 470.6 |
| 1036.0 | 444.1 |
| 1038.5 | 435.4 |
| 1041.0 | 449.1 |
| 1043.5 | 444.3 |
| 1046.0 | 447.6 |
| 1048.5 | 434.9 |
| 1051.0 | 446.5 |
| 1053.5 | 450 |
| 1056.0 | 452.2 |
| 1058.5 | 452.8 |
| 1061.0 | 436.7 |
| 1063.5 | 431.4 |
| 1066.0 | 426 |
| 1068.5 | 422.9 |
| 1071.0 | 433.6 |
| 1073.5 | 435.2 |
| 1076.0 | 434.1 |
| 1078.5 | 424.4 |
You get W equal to 2.4 mm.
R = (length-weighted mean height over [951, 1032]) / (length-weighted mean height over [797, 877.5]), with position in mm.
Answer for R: 1.2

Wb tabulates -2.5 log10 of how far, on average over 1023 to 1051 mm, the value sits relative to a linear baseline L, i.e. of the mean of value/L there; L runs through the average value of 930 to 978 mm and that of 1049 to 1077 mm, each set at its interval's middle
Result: -0.11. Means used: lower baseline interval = 331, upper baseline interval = 438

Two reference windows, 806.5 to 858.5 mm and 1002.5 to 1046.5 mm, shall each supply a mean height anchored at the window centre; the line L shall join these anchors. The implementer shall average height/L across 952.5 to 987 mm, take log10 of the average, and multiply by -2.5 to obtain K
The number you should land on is 0.16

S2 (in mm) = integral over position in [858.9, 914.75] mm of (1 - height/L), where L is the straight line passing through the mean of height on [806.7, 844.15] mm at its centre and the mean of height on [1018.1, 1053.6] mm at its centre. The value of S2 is 2.7 mm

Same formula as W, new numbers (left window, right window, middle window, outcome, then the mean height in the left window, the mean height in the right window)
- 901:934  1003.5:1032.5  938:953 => 2.5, 357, 437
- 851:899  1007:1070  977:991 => 1.5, 326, 444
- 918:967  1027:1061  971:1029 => 1.5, 340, 453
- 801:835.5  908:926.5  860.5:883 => 0.7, 303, 373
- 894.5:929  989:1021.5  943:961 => 2.7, 352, 402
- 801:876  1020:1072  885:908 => 2.0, 314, 448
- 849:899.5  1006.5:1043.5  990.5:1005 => 1.4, 326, 445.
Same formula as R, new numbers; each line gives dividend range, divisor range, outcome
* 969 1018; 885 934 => 1.10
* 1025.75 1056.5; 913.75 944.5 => 1.28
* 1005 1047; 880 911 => 1.37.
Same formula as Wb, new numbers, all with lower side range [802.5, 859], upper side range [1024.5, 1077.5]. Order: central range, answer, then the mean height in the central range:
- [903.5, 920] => 0.00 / 358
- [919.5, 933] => 0.00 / 367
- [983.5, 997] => 0.09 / 377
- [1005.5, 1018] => 0.01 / 417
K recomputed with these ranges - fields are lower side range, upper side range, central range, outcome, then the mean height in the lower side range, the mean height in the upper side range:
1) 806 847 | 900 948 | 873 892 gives 0.021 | 302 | 346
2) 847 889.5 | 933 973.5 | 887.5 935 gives -0.054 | 328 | 329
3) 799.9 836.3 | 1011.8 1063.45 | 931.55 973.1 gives 0.191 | 303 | 449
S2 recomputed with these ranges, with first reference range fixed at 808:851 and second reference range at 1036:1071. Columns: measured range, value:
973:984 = 1.23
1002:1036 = -1.35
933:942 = 0.96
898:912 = 0.76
